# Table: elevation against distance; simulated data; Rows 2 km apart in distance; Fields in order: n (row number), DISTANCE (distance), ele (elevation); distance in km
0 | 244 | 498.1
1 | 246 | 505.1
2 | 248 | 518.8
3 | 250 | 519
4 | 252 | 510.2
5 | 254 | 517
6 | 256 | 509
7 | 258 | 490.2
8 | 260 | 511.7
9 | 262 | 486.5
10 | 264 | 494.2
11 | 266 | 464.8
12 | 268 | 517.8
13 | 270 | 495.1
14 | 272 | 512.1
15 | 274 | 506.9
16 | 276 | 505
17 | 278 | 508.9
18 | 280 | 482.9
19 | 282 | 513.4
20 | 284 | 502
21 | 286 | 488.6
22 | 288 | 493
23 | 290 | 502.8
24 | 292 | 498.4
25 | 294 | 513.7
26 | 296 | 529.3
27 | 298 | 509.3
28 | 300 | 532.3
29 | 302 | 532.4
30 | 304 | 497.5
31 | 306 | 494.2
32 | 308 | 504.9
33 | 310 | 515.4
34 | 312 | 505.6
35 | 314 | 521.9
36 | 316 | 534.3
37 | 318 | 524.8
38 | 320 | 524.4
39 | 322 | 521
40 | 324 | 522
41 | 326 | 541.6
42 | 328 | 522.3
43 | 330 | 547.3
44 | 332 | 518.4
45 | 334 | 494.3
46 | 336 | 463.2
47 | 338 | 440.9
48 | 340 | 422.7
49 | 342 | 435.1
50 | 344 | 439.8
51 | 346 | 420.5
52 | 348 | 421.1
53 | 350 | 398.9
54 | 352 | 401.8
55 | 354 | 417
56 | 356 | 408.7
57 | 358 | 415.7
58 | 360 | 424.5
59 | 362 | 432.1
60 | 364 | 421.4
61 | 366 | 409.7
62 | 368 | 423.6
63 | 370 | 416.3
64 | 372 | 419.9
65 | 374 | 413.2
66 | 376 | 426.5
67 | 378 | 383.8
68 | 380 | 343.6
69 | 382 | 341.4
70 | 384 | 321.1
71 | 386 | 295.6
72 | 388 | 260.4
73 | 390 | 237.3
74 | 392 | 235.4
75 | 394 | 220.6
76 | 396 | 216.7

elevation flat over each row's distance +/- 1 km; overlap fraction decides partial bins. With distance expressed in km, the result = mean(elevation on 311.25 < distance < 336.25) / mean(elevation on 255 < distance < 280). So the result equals 1.0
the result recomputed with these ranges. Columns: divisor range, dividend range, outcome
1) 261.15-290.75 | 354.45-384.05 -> 0.81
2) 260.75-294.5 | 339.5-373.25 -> 0.84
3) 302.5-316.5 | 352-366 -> 0.82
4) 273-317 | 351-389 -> 0.76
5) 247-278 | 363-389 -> 0.74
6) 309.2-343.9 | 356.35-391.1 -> 0.75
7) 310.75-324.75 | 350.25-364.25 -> 0.80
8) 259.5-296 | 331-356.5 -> 0.87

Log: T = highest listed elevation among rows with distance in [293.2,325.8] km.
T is 534.3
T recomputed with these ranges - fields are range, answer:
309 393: 547.3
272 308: 532.4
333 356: 494.3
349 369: 432.1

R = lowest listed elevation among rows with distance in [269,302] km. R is 482.9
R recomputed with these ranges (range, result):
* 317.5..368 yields 398.9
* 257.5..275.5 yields 464.8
